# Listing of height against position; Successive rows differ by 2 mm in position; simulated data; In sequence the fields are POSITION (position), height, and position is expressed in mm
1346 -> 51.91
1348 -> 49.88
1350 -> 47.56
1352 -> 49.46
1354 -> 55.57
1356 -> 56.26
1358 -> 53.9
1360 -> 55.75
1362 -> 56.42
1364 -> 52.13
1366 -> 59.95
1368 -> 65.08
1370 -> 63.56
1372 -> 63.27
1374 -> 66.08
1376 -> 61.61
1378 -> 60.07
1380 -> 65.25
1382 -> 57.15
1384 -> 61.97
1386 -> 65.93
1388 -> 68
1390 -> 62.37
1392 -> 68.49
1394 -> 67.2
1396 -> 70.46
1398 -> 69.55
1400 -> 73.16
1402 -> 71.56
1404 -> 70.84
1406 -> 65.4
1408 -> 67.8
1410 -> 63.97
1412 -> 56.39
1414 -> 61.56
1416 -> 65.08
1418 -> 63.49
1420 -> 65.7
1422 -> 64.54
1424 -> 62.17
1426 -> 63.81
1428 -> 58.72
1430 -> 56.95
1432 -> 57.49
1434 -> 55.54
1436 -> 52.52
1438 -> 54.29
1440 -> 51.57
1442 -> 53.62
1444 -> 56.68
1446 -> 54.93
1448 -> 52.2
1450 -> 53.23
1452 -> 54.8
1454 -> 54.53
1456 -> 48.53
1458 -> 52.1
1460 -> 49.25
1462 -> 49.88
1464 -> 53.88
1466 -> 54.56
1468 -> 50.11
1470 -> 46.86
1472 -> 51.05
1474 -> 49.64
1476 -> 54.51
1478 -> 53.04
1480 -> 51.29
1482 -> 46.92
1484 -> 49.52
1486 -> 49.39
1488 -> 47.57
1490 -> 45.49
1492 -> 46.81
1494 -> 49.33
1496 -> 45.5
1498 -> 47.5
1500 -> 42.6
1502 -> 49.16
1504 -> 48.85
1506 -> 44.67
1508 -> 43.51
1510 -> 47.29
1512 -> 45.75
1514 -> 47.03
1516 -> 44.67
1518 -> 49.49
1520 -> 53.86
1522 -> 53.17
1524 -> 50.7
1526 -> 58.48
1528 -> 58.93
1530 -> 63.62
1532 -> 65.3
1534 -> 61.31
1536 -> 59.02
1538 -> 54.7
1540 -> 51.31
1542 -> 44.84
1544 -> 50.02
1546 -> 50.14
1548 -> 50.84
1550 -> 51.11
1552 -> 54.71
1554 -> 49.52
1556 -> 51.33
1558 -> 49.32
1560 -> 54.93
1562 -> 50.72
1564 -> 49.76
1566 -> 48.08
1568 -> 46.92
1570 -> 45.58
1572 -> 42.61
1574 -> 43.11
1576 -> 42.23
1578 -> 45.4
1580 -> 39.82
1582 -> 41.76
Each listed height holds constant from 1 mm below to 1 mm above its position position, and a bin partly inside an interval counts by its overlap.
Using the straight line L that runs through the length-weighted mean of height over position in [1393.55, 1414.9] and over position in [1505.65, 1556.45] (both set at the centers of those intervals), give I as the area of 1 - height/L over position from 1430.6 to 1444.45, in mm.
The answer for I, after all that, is 1.90 mm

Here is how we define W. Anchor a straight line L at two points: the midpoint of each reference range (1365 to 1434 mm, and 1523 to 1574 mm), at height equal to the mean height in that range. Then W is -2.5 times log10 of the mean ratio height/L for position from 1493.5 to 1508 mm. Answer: 0.20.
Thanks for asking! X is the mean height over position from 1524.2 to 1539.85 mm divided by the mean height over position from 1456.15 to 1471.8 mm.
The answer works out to 1.2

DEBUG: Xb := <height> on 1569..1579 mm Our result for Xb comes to 43.8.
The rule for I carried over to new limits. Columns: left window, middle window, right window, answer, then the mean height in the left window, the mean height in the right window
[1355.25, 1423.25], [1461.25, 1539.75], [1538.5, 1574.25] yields 4.44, 63.5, 49.4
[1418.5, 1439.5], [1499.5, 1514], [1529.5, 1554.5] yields 2.50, 59.1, 54.3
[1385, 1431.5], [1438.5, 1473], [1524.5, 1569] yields 5.04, 65.3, 53.4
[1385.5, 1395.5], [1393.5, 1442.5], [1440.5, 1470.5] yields -1.49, 66.6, 52.4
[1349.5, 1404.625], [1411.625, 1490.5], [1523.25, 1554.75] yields 5.98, 62.2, 54.7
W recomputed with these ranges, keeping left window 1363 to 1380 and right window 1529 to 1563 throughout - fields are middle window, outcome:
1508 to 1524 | 0.14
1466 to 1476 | 0.14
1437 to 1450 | 0.09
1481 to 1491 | 0.18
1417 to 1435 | -0.03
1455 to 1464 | 0.15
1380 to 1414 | -0.10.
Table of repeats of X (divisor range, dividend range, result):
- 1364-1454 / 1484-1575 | 0.81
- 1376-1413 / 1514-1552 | 0.82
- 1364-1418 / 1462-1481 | 0.80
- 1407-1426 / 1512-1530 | 0.83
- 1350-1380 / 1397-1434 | 1.10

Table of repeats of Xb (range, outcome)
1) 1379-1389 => 63.7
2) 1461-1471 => 51.1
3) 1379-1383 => 61.2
